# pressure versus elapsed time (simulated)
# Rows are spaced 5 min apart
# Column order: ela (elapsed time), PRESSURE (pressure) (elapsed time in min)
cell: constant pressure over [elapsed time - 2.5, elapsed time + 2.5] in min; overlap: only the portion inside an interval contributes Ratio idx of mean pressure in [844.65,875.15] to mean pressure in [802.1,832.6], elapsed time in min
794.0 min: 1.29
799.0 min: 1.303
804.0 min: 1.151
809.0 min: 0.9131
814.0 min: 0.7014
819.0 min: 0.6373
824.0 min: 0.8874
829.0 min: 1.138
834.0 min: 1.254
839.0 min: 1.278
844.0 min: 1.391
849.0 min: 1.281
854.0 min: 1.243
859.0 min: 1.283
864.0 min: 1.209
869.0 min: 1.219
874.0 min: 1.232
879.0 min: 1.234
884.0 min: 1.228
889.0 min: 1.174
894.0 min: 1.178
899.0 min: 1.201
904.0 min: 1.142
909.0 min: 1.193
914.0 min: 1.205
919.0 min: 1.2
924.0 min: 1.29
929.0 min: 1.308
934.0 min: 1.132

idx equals 1.4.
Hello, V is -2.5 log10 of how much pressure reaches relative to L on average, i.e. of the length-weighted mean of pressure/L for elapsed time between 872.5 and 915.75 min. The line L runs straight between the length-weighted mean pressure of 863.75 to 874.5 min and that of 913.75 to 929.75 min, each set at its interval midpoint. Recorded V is 0.03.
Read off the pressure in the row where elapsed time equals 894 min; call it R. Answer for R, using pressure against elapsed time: 1.178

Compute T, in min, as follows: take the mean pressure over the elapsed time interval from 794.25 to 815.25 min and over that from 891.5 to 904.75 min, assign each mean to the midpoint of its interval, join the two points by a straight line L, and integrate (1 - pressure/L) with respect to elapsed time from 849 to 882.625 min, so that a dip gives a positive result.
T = -3.0 min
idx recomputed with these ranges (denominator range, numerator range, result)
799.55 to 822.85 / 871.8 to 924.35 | 1.35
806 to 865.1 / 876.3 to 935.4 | 1.10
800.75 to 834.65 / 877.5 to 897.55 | 1.27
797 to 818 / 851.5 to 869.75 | 1.26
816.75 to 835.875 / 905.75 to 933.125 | 1.26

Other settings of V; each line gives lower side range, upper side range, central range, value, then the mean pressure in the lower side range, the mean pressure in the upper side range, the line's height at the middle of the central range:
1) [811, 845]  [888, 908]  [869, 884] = -0.093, 1.02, 1.18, 1.13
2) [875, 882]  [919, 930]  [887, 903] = 0.060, 1.23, 1.28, 1.25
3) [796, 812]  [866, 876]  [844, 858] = -0.084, 1.11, 1.22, 1.19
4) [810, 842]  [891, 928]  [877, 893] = -0.062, 0.986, 1.21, 1.14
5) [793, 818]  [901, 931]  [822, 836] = -0.021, 1.03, 1.22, 1.07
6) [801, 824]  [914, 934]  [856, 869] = -0.198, 0.865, 1.24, 1.03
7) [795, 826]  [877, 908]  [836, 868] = -0.191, 0.95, 1.19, 1.07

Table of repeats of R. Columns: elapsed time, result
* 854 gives 1.243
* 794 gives 1.29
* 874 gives 1.232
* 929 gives 1.308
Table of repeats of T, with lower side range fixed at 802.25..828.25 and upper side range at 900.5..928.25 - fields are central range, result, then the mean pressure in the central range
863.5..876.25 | -2.0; 1.22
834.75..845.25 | -4.0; 1.31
